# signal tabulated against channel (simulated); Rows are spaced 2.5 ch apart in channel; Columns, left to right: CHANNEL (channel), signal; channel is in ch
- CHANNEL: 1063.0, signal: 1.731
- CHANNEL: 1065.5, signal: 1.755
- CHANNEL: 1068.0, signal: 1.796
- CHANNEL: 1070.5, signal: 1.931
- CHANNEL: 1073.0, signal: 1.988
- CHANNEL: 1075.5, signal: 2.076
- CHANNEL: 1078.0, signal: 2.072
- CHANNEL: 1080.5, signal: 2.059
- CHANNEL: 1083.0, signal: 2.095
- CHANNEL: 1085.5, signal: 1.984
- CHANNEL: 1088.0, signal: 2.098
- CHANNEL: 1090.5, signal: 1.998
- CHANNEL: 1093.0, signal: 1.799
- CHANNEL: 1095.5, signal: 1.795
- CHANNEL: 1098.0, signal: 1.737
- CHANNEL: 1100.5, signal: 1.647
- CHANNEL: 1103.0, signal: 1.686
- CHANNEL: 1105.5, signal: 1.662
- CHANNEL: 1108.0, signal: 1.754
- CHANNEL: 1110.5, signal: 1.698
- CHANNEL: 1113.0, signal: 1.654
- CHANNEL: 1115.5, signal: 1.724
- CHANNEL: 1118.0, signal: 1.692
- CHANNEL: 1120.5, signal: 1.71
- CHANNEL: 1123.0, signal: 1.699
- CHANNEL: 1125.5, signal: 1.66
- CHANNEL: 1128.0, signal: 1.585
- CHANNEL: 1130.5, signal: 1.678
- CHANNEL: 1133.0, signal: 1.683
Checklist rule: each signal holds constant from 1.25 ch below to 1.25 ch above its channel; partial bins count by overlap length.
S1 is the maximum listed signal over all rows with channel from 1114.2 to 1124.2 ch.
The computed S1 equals 1.724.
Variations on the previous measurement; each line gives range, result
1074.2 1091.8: 2.098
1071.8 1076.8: 2.076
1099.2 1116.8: 1.754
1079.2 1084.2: 2.095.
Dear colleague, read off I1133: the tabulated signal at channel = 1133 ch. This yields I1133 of 1.683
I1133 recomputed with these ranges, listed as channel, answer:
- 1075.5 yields 2.076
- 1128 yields 1.585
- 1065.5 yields 1.755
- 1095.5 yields 1.795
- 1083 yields 2.095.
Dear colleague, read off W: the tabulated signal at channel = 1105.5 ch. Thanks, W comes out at 1.662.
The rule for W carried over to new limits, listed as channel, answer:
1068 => 1.796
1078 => 2.072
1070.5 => 1.931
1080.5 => 2.059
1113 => 1.654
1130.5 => 1.678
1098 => 1.737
